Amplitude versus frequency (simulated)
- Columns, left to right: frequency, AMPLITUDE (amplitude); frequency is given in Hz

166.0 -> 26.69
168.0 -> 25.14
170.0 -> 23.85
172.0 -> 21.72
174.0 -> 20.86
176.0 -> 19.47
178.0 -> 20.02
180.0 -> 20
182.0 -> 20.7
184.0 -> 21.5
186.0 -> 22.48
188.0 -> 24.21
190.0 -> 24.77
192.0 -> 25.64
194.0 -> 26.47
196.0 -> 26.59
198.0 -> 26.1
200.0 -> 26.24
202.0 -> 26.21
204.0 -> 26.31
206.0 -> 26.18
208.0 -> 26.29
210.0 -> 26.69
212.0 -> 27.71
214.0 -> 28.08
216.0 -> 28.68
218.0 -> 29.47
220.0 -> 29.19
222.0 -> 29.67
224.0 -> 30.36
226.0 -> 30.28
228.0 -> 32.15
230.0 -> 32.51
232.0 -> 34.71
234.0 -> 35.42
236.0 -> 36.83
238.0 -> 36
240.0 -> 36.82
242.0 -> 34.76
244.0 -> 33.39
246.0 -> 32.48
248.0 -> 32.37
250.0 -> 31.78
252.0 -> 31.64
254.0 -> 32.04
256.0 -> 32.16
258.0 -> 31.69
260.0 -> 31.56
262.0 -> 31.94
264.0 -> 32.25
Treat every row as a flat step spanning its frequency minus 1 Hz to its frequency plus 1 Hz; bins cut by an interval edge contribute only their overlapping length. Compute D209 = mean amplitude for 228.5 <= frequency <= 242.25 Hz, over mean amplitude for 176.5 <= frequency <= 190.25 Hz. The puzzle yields 1.62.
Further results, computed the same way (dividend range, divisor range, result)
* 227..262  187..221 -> 1.25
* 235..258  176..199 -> 1.44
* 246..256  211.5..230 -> 1.08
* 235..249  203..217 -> 1.28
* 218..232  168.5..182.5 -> 1.46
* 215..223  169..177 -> 1.36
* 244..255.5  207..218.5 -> 1.16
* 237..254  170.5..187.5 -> 1.60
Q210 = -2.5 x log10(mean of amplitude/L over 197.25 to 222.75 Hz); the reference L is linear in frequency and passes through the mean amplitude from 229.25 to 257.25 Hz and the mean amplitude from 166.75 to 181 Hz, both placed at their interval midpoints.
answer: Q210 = 0.02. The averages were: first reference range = 21.7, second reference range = 33.8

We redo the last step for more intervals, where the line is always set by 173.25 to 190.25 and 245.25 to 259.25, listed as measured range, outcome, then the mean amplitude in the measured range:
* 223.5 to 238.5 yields -0.16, 33.6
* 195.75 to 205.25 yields -0.09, 26.3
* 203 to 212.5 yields -0.05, 26.6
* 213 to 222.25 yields -0.08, 29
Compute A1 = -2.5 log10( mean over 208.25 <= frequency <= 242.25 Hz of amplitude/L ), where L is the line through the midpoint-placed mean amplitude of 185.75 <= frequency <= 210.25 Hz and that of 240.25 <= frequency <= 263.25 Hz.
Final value -0.08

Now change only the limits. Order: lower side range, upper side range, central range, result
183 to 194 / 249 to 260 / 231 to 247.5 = -0.167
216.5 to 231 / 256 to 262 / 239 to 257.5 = -0.056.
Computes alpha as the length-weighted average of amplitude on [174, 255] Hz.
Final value 28.5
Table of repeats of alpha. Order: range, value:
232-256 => 33.9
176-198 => 23.2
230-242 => 35.6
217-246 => 33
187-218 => 26.5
